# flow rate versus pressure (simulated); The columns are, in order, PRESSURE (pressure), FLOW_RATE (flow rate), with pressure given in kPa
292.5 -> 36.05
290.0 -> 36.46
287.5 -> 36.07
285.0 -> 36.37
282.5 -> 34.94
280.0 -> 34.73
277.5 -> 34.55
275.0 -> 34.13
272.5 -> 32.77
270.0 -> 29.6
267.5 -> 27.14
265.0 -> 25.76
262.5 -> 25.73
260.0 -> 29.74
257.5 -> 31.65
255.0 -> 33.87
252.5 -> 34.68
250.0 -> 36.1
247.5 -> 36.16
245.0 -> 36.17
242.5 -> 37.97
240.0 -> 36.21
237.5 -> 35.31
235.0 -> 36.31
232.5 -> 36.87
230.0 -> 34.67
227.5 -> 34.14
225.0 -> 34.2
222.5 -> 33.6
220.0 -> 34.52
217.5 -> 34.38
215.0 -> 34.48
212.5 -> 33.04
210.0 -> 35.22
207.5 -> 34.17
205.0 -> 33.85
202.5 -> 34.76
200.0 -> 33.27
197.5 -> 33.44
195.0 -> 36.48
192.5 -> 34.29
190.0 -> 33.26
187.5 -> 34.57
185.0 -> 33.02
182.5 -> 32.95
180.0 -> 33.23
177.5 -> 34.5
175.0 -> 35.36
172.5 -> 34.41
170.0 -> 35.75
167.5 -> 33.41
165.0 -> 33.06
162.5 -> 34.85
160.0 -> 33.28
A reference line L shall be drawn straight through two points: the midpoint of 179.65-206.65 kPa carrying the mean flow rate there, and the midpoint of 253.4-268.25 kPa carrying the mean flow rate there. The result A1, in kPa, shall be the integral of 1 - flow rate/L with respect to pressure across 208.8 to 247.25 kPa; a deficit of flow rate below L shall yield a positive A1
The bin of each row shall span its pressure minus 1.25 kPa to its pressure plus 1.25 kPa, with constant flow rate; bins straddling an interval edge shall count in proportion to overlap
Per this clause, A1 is -4.5 kPa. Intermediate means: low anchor 33.9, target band 35.2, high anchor 29.2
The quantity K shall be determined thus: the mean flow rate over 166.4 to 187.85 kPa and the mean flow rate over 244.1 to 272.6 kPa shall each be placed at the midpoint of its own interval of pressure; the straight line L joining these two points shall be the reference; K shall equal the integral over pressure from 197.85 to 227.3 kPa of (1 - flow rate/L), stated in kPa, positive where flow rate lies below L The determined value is -1.0 kPa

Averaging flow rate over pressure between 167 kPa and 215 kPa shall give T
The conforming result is 34.2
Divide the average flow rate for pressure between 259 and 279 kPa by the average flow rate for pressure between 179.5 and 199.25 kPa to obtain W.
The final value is 0.88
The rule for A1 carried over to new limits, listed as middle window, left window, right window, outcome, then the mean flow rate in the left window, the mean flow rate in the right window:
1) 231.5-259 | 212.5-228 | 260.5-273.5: -4.0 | 34.1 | 28.2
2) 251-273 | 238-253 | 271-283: 3.2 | 36.2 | 34.1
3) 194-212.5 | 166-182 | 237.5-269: -0.3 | 34.4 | 32.7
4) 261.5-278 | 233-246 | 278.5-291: 2.8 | 36.4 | 35.7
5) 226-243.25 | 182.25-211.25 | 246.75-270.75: -2.0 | 34.1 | 31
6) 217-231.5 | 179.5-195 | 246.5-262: -0.3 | 33.8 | 33.3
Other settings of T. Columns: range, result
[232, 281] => 33.2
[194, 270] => 33.7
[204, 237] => 34.6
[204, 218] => 34.2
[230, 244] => 36.4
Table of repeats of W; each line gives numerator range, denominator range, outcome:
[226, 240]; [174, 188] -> 1.05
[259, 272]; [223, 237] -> 0.79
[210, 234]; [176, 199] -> 1.02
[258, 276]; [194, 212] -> 0.85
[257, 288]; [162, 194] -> 0.93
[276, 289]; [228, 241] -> 0.99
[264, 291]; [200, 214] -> 0.97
